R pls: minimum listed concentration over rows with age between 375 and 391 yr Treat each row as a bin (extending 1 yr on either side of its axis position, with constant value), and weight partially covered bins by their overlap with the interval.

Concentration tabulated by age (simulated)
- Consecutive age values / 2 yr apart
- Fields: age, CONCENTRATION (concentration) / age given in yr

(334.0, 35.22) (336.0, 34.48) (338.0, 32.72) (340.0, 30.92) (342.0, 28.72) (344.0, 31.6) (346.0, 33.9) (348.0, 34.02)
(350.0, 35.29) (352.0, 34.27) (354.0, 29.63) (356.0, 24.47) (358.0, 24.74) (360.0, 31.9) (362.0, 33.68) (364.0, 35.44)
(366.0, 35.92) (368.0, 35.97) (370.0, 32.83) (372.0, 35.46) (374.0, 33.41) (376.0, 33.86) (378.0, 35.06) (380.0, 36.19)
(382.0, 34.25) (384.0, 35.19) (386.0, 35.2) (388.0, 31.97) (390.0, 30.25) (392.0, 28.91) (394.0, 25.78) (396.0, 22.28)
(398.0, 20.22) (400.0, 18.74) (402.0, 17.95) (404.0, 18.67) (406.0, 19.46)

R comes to 30.25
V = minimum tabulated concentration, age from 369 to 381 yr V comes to 32.83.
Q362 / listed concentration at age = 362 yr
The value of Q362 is 33.68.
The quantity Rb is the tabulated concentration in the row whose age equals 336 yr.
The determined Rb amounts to 34.48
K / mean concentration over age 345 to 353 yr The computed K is 34.4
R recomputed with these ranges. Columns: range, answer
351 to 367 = 24.47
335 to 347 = 28.72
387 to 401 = 18.74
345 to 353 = 33.9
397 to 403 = 17.95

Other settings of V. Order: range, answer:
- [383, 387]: 35.19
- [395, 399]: 20.22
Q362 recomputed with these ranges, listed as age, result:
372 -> 35.46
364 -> 35.44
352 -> 34.27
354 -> 29.63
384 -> 35.19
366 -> 35.92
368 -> 35.97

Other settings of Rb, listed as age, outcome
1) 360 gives 31.9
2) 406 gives 19.46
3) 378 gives 35.06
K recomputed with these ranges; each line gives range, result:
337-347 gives 31.6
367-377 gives 34.3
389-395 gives 28.3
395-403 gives 19.8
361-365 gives 34.6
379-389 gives 34.6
